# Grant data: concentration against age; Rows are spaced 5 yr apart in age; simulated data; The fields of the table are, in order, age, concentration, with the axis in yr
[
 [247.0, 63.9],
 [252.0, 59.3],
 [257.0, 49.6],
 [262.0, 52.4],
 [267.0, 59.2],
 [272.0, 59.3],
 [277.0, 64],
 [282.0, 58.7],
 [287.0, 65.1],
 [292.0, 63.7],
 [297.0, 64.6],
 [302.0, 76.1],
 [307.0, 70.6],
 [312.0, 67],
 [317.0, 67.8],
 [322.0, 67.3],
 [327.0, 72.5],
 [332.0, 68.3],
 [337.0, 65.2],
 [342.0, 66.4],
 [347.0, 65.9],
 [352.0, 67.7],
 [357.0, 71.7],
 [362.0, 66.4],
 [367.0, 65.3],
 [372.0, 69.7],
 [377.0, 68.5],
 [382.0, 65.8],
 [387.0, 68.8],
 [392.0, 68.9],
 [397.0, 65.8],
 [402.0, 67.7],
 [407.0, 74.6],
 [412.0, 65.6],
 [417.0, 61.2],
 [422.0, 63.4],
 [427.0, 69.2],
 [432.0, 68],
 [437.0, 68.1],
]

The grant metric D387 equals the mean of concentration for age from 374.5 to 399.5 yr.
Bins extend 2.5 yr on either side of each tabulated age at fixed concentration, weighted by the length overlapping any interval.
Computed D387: 67.6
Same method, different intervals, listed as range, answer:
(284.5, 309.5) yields 68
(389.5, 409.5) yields 69.2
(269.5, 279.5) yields 61.6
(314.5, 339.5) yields 68.2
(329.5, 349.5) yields 66.5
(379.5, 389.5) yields 67.3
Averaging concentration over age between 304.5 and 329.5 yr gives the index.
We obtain 69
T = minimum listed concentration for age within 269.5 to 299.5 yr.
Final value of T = 58.7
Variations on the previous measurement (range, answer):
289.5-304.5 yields 63.7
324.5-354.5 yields 65.2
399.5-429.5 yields 61.2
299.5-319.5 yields 67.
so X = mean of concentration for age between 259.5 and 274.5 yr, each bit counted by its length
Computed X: 57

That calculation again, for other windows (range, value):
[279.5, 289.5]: 61.9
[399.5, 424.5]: 66.5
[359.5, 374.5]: 67.1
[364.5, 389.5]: 67.6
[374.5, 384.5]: 67.2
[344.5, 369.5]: 67.4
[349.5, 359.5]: 69.7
